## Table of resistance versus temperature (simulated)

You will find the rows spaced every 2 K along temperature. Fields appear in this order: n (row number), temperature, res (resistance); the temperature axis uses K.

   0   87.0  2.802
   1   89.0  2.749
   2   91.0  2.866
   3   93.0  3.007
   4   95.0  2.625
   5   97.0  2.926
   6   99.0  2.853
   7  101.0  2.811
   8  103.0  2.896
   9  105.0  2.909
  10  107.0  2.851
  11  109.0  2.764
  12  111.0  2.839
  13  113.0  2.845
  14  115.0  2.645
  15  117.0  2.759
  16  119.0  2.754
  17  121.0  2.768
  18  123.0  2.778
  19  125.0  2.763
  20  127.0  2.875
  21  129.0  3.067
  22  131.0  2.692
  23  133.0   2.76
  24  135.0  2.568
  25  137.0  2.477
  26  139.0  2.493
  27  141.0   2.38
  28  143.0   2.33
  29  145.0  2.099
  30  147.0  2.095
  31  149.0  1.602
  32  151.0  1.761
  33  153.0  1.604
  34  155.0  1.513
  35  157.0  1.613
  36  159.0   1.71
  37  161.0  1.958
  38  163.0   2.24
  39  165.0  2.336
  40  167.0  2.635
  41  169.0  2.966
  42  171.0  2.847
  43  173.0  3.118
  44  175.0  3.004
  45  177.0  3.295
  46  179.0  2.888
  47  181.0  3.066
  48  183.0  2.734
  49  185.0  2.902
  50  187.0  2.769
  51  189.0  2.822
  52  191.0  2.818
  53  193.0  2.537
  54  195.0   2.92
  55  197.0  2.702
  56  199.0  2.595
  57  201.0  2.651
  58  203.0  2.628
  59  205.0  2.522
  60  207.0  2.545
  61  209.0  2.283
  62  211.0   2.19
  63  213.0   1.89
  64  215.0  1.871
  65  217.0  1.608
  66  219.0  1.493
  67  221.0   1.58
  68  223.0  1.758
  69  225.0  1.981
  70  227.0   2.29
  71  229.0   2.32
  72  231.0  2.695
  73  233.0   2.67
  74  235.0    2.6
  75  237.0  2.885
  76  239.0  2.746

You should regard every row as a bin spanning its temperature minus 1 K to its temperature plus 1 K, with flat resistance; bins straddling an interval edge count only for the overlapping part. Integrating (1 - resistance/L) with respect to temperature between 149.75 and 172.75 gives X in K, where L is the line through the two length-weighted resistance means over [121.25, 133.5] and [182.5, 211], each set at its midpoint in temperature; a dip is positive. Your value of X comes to 5.1 K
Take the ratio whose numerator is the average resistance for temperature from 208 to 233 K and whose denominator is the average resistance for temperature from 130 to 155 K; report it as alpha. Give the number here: 0.92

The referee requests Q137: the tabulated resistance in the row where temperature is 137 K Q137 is 2.477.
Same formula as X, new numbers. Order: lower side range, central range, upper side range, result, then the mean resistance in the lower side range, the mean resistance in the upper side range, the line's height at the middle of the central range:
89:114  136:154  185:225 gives 3.7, 2.85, 2.33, 2.63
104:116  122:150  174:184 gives 3.7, 2.81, 3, 2.88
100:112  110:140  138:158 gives -3.8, 2.85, 1.95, 2.44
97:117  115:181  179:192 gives 8.5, 2.83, 2.85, 2.84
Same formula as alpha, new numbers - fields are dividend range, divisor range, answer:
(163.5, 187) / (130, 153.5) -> 1.27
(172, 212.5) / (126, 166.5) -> 1.24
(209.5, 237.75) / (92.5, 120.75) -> 0.76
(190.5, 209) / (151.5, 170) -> 1.28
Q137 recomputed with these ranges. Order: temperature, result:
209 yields 2.283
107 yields 2.851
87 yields 2.802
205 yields 2.522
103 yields 2.896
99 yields 2.853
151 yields 1.761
